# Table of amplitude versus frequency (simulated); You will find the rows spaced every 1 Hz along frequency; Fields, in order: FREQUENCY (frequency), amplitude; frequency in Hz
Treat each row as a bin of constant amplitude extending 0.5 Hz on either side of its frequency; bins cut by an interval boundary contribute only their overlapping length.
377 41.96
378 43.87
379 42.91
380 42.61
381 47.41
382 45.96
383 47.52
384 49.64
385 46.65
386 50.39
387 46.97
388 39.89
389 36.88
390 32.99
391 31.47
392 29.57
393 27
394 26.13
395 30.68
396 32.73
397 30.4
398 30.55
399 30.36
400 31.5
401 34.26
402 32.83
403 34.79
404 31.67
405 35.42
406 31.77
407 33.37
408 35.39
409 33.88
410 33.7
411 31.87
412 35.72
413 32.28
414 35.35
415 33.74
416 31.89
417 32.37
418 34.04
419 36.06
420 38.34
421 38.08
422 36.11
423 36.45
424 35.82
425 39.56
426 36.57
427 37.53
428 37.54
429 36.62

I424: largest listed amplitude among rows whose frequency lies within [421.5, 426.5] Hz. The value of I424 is 39.56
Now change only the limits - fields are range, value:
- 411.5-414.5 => 35.72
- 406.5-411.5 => 35.39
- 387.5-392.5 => 39.89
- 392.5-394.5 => 27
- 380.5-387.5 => 50.39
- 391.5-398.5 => 32.73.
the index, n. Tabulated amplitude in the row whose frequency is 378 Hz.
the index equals 43.87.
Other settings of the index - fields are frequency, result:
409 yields 33.88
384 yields 49.64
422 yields 36.11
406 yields 31.77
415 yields 33.74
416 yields 31.89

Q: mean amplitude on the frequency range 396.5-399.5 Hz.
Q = 30.4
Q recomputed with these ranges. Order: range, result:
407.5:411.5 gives 33.7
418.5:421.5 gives 37.5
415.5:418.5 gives 32.8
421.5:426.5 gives 36.9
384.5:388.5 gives 46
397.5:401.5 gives 31.7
